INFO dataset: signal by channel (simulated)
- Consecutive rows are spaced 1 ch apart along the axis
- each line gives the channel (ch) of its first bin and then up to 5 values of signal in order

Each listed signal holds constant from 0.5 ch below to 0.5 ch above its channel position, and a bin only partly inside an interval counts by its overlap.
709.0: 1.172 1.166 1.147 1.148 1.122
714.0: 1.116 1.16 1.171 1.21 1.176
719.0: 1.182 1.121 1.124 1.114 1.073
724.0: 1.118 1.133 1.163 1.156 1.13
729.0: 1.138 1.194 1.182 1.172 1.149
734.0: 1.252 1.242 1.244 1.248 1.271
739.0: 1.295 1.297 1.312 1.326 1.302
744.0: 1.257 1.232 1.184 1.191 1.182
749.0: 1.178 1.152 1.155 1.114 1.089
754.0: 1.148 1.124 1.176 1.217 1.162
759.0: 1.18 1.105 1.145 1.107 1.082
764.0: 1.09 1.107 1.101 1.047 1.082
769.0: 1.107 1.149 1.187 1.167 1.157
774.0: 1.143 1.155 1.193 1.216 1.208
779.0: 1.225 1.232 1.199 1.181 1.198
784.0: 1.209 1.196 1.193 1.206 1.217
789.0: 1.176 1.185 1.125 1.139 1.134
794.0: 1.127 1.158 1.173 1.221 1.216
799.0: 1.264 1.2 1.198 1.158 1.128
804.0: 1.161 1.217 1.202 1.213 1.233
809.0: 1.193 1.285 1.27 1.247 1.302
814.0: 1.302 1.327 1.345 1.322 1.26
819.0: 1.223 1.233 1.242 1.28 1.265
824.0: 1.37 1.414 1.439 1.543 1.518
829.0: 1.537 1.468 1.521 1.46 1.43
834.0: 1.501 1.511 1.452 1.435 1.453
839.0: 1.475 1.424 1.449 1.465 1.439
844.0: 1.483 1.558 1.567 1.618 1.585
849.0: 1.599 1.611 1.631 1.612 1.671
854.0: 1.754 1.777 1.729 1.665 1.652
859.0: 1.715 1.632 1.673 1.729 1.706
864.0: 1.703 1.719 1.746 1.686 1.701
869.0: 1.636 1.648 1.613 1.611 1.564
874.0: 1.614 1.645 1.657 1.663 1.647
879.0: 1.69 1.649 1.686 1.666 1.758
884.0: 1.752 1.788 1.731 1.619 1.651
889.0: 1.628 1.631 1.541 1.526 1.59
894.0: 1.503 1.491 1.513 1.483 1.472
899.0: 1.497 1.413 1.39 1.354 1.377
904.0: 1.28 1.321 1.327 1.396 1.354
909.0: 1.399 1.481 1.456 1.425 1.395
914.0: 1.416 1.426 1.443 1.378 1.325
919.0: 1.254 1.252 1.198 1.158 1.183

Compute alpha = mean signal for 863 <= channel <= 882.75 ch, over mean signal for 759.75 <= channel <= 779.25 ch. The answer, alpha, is 1.5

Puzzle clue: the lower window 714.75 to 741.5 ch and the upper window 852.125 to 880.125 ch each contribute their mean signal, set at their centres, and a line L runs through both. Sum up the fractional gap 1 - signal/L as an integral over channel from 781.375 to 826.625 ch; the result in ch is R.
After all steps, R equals 7.0 ch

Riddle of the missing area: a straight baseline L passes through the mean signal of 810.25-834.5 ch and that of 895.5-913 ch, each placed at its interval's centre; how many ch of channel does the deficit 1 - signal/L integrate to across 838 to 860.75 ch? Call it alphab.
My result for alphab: -3.5 ch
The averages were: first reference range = 1.37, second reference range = 1.41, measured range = 1.59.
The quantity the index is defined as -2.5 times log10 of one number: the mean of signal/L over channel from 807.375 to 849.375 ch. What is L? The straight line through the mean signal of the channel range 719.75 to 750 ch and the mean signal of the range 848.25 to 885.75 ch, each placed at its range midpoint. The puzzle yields 0.099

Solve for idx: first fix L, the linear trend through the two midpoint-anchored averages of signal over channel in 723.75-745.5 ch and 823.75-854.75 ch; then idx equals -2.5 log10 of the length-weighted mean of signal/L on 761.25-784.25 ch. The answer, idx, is 0.15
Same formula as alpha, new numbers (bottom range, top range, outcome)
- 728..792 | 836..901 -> 1.36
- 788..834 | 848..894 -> 1.30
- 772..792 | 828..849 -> 1.26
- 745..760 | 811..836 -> 1.19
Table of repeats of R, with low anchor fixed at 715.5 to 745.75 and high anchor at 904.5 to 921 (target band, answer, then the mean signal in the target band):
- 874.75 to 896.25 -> -4.7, 1.64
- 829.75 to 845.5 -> -2.0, 1.47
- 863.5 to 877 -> -3.3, 1.66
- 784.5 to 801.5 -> 1.0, 1.18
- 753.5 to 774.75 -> 1.7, 1.13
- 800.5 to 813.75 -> 0.6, 1.22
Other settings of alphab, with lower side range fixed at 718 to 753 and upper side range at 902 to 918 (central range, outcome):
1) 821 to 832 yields -1.13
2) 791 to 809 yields 1.16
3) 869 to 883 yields -3.07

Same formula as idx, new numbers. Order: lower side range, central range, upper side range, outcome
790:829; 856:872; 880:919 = -0.20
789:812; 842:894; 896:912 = -0.23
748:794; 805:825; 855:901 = 0.07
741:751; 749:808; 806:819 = 0.07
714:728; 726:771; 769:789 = -0.01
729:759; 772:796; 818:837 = 0.11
